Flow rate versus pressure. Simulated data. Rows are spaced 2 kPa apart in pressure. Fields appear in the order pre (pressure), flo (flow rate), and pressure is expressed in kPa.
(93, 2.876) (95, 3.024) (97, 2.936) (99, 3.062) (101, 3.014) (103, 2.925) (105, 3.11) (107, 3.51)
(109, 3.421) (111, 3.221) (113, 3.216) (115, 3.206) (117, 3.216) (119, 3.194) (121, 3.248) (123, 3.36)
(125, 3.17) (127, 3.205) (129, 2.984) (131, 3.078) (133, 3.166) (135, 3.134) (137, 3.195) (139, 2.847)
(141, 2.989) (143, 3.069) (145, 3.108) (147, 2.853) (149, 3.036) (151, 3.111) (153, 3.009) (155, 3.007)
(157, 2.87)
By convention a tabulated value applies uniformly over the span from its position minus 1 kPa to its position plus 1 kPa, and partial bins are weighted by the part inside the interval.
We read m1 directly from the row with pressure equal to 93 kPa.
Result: 2.876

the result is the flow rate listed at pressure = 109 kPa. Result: 3.421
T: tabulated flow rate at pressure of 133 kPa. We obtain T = 3.166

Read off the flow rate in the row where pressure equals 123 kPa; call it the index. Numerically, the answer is 3.36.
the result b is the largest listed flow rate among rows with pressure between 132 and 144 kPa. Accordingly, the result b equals 3.195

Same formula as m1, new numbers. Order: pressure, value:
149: 3.036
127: 3.205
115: 3.206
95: 3.024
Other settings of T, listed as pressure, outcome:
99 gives 3.062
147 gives 2.853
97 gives 2.936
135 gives 3.134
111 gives 3.221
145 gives 3.108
